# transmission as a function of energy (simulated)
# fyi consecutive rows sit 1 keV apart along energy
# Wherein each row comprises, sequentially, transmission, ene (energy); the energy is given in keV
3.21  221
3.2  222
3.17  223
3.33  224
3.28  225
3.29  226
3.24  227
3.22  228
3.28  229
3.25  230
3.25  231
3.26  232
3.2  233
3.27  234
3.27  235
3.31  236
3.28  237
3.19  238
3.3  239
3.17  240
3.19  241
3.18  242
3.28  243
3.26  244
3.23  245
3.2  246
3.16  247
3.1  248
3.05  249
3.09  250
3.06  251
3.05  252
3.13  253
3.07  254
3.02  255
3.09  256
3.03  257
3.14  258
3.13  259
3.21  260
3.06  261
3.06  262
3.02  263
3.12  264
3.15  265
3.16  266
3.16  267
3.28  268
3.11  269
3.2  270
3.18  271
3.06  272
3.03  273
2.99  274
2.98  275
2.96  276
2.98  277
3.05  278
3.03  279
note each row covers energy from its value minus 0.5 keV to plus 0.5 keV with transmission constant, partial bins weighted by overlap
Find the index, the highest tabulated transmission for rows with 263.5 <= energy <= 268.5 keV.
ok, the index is 3.28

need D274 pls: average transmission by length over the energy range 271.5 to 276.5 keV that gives 3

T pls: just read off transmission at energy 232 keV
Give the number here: 3.26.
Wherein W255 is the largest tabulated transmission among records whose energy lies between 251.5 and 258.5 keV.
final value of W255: 3.14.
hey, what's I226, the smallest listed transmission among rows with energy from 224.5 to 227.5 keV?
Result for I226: 3.24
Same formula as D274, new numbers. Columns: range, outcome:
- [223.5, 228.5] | 3.27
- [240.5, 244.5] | 3.23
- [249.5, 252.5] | 3.07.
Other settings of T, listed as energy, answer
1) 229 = 3.28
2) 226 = 3.29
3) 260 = 3.21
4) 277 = 2.98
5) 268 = 3.28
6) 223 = 3.17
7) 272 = 3.06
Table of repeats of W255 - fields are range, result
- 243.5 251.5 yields 3.26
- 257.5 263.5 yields 3.21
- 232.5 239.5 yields 3.31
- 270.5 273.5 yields 3.18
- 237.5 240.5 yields 3.3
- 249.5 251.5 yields 3.09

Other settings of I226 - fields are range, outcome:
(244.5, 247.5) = 3.16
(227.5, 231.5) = 3.22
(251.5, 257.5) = 3.02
